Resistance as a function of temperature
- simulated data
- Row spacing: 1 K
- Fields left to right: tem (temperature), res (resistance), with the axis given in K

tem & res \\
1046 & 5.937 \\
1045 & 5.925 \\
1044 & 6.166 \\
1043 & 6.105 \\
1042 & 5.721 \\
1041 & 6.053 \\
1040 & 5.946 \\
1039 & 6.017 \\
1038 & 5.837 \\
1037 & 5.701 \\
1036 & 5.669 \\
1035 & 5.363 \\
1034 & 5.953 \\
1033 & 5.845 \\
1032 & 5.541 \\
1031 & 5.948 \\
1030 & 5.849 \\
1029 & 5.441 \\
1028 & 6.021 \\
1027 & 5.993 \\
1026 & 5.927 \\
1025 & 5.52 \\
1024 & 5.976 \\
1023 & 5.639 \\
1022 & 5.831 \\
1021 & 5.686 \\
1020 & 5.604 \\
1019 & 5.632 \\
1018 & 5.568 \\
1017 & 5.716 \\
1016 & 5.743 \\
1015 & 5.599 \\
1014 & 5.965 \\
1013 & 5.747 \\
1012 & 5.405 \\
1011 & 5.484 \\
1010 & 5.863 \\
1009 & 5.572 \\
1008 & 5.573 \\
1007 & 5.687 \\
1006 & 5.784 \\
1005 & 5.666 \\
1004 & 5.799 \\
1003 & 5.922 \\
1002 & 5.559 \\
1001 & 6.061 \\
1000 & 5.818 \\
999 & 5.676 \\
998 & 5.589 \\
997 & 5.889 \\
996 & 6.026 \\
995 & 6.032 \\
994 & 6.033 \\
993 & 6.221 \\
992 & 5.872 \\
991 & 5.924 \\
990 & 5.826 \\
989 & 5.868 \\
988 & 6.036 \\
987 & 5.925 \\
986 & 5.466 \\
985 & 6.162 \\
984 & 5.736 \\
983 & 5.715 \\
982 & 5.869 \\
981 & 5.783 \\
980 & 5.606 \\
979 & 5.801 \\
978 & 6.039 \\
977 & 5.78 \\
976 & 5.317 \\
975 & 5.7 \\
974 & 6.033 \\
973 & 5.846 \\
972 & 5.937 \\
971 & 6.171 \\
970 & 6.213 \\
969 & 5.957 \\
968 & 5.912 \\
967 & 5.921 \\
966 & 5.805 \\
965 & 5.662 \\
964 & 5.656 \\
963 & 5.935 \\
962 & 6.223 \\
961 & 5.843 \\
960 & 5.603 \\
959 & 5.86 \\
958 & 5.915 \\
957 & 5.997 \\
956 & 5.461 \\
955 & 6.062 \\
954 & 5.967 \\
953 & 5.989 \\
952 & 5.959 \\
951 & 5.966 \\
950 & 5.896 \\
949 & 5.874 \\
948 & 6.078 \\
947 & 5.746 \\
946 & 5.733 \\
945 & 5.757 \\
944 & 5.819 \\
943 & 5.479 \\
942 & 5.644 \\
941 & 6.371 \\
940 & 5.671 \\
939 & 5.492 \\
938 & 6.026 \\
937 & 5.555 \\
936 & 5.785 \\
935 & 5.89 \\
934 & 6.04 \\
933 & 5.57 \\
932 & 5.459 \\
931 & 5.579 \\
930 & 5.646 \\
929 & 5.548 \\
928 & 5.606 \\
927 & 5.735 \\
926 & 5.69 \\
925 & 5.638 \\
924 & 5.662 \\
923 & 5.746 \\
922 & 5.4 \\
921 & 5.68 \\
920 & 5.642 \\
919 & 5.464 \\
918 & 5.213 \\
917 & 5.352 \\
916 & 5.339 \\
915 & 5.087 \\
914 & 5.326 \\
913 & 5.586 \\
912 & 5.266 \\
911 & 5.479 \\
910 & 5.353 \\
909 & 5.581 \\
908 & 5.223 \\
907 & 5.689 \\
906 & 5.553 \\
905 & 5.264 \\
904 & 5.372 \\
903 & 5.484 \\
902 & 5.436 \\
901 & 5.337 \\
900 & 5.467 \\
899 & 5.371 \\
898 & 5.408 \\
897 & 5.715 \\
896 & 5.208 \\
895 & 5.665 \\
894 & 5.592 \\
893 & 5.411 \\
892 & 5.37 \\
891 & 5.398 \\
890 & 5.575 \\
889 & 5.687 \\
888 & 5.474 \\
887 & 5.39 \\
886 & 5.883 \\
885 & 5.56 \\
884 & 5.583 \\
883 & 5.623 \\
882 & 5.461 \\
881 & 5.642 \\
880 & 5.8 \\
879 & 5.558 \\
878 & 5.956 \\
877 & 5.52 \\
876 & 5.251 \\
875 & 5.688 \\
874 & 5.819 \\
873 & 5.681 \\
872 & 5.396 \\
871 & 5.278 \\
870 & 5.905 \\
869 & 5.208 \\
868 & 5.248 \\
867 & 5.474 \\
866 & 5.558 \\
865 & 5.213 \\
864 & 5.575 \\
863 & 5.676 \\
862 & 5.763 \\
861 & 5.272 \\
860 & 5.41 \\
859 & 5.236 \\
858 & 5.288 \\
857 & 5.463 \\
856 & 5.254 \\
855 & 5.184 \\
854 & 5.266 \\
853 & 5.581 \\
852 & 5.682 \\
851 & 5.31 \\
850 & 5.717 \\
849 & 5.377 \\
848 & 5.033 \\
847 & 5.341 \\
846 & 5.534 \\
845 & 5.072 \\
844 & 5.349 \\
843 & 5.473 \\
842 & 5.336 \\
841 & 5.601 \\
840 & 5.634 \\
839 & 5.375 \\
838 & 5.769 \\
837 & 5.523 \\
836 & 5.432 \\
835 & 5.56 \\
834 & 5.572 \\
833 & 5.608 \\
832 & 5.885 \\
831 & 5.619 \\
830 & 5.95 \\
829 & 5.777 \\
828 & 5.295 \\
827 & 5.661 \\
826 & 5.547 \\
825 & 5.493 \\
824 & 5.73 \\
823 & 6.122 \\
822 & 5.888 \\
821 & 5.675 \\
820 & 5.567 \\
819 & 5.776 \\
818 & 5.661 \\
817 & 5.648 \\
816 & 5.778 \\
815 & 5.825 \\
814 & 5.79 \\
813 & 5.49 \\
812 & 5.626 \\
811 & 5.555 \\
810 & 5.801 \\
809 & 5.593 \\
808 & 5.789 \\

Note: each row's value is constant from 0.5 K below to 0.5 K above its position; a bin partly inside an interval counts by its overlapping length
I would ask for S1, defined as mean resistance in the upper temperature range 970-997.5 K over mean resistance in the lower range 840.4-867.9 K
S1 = 1.09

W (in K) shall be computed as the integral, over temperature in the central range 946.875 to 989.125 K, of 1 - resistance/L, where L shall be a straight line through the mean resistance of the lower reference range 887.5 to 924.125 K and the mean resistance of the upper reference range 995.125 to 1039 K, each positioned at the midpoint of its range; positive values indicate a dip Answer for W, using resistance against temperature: -1.9 K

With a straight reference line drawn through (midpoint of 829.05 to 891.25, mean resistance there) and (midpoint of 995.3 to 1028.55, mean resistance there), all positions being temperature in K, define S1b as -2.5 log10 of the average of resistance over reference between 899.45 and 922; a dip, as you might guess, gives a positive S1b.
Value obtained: 0.03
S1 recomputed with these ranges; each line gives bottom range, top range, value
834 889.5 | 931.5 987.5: 1.06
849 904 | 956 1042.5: 1.06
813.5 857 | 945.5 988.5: 1.05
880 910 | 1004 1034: 1.04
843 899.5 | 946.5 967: 1.07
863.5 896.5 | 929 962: 1.05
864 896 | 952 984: 1.06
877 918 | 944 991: 1.07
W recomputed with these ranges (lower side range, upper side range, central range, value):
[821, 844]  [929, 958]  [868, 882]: 0.29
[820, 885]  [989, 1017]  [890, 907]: 0.47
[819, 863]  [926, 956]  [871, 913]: 1.04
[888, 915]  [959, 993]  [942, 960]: -0.39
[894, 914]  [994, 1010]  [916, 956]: -1.17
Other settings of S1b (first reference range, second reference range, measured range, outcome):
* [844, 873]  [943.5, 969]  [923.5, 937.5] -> 0.01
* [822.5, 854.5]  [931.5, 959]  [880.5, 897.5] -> 0.03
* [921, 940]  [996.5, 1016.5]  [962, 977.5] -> -0.03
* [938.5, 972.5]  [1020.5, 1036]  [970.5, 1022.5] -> 0.00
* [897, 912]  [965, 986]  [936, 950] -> -0.02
